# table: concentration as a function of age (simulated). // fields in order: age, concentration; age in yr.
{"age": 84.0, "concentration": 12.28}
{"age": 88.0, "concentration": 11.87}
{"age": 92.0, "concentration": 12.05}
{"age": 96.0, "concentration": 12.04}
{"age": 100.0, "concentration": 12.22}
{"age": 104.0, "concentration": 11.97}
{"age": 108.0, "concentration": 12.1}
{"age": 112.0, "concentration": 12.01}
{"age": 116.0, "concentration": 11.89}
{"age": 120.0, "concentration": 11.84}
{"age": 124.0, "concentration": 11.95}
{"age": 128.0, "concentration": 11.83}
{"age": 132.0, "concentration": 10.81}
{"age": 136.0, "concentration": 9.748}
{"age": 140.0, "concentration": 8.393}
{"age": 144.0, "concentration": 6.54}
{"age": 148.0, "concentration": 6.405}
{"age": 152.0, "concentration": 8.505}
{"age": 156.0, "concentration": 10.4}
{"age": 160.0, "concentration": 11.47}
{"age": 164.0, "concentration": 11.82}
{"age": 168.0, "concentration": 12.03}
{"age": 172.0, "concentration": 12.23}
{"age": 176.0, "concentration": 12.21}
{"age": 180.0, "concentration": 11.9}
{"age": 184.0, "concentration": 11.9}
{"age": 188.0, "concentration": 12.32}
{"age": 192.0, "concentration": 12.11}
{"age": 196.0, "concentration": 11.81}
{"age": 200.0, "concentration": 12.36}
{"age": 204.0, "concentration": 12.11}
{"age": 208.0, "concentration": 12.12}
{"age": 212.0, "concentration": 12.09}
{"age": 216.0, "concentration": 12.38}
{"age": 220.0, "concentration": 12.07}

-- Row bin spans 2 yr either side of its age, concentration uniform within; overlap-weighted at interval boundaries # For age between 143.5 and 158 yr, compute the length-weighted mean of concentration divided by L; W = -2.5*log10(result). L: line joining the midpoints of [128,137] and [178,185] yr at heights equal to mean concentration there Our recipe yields 0.35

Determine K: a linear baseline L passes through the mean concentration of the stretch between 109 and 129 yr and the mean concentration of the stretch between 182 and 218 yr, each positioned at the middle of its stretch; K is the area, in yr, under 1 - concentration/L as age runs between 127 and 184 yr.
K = 8.0 yr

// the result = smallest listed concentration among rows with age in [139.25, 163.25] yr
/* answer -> 6.405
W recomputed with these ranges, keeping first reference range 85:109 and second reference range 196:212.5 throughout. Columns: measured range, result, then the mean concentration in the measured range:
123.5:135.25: 0.07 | 11.3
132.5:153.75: 0.43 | 8.12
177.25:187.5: 0.01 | 12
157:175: 0.03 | 11.8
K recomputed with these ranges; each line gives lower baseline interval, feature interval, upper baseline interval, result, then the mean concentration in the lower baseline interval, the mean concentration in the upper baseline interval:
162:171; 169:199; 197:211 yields -0.06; 12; 12.2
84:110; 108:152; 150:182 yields 5.90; 12.1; 11.3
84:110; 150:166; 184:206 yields 2.05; 12.1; 12.1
